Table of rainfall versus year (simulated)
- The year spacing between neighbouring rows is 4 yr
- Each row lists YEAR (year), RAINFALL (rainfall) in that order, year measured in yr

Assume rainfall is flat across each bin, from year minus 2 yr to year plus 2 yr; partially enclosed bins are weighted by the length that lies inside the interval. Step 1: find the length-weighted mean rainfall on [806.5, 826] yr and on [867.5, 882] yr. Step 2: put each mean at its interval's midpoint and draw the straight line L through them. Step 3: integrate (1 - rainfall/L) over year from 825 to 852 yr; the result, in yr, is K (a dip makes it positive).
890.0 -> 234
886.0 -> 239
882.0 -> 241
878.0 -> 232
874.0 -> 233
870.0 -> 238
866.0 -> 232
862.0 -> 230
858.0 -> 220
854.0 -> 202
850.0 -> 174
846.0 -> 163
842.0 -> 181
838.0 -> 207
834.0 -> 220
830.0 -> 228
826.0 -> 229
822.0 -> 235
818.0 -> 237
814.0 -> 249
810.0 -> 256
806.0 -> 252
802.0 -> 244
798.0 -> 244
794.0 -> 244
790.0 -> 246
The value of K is 4.6 yr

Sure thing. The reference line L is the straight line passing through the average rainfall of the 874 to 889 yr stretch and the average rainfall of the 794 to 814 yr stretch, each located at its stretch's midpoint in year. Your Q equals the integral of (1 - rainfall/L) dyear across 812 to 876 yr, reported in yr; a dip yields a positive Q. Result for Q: 6.6 yr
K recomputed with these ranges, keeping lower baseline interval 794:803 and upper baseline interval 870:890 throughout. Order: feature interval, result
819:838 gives 1.2 yr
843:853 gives 2.8 yr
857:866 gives 0.4 yr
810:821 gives -0.1 yr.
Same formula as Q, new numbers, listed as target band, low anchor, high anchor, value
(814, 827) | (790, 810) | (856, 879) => 0.3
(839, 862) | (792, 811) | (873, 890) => 4.6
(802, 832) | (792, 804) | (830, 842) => -1.8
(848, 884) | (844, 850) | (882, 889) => -3.6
